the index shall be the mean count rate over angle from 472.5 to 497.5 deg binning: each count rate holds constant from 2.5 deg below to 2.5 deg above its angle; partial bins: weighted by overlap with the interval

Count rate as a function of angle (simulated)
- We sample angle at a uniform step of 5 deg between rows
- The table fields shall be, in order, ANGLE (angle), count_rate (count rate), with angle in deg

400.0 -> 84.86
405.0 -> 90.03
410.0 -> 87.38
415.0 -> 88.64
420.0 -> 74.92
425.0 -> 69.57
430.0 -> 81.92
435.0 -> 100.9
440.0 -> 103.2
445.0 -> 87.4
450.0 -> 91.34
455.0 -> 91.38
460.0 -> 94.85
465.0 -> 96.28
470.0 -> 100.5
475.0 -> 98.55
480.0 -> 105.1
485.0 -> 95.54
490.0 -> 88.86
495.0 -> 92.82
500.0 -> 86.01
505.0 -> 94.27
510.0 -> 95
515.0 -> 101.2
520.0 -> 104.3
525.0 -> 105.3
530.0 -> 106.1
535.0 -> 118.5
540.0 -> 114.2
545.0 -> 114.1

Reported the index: 96.2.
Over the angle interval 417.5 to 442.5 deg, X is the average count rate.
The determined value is 86.1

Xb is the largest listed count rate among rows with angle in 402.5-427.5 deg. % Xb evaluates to 90.03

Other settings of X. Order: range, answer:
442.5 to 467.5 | 92.2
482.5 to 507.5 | 91.5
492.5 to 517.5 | 93.9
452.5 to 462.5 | 93.1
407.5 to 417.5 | 88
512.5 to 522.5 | 103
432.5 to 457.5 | 94.8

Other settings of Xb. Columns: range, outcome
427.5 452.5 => 103.2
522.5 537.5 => 118.5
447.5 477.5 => 100.5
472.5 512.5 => 105.1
